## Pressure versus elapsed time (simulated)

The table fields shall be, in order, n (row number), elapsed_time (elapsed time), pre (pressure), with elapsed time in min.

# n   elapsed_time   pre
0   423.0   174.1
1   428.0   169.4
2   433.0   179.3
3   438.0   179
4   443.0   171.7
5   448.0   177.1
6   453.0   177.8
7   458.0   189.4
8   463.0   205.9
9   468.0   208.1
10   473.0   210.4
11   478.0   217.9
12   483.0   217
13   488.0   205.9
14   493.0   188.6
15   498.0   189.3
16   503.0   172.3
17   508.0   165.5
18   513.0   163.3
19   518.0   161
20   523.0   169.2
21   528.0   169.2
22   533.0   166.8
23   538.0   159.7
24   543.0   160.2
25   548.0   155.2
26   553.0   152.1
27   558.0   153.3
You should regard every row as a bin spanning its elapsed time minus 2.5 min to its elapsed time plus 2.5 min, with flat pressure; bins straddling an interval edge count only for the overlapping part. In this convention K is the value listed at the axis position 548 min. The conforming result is 155.2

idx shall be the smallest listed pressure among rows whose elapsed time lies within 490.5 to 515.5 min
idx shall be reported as 163.3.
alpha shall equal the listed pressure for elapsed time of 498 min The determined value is 189.3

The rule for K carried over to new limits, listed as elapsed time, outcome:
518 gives 161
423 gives 174.1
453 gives 177.8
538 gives 159.7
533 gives 166.8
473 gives 210.4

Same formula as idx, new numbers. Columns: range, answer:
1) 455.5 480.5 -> 189.4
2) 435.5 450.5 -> 171.7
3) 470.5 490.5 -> 205.9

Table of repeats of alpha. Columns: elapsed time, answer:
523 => 169.2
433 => 179.3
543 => 160.2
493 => 188.6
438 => 179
